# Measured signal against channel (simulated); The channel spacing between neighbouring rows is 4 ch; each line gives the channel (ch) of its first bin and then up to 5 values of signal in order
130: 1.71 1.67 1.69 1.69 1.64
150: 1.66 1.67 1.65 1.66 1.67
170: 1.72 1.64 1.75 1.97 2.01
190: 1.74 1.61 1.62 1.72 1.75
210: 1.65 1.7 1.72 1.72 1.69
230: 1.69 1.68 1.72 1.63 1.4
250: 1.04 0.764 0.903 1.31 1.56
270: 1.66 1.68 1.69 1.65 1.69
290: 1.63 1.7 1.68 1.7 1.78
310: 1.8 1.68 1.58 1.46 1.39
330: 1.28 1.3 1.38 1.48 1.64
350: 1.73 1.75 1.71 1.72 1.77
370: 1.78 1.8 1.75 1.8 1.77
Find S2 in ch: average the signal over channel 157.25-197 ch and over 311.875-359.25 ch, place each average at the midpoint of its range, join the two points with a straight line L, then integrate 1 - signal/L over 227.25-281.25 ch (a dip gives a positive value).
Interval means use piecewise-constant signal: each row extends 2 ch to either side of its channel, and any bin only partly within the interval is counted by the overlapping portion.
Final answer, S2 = 6.2 ch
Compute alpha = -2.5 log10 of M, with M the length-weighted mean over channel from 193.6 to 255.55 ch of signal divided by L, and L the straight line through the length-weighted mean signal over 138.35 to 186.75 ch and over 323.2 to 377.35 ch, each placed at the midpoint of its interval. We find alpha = 0.07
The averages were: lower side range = 1.72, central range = 1.57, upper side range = 1.6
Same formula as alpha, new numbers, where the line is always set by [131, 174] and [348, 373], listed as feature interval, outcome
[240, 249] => 0.17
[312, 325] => 0.11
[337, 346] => 0.17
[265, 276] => 0.05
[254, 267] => 0.42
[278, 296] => 0.03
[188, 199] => 0.02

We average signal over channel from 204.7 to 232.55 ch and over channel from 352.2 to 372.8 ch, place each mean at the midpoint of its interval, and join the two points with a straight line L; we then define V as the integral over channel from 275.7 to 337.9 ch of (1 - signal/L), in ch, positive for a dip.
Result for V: 4.9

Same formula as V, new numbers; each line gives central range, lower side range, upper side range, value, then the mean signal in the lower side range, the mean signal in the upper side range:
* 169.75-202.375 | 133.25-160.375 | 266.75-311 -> -1.6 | 1.67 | 1.69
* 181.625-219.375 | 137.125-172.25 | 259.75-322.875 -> -1.8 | 1.67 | 1.64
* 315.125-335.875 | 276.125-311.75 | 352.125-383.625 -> 3.7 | 1.7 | 1.76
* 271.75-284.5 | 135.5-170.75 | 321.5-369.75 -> -0.6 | 1.67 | 1.56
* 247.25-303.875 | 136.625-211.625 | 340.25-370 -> 7.6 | 1.71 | 1.69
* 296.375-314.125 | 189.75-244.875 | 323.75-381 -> -1.1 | 1.68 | 1.61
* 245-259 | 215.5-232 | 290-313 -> 5.7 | 1.7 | 1.72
